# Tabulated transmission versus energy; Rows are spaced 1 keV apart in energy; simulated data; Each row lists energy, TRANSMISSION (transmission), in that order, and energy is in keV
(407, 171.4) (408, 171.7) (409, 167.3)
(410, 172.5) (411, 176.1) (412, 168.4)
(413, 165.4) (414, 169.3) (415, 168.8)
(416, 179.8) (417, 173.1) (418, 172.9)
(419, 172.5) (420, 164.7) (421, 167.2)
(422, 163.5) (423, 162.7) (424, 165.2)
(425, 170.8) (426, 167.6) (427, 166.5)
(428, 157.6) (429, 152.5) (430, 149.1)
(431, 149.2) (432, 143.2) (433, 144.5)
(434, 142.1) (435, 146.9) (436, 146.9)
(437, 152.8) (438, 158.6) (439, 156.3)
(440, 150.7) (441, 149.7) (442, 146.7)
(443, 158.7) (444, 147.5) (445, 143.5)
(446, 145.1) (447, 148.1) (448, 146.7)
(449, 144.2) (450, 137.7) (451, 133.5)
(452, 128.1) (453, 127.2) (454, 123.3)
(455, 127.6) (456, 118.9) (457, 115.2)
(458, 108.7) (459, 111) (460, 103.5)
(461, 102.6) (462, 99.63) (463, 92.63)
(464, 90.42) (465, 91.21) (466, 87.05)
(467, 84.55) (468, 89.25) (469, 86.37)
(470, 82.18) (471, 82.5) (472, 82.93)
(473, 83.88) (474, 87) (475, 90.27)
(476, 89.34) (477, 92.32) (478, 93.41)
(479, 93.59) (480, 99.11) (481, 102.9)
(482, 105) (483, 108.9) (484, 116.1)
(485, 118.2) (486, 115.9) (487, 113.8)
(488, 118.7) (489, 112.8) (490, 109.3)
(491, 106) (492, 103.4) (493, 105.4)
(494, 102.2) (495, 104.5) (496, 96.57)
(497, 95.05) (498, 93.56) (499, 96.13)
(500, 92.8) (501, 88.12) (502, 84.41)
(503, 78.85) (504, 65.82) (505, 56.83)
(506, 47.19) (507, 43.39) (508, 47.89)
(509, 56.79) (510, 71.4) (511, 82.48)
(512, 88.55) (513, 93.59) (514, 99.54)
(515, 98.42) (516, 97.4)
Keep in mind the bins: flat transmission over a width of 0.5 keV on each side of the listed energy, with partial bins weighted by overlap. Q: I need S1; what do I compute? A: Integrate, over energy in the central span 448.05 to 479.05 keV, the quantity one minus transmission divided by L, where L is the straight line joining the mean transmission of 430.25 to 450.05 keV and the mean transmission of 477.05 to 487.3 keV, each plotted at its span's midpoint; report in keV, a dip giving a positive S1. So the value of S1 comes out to 5.5 keV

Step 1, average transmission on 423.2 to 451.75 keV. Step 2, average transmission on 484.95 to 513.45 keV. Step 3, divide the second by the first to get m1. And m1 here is 0.59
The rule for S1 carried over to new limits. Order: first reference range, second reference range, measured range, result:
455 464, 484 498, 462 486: 2.9 keV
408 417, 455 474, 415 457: -4.5 keV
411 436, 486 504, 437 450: -0.4 keV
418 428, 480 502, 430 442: 0.4 keV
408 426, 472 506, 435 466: 1.5 keV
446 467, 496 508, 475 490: -2.0 keV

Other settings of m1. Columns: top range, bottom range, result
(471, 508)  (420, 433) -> 0.59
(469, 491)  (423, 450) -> 0.66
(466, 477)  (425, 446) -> 0.57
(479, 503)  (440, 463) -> 0.79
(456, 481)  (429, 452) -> 0.64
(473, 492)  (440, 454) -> 0.73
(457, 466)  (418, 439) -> 0.64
